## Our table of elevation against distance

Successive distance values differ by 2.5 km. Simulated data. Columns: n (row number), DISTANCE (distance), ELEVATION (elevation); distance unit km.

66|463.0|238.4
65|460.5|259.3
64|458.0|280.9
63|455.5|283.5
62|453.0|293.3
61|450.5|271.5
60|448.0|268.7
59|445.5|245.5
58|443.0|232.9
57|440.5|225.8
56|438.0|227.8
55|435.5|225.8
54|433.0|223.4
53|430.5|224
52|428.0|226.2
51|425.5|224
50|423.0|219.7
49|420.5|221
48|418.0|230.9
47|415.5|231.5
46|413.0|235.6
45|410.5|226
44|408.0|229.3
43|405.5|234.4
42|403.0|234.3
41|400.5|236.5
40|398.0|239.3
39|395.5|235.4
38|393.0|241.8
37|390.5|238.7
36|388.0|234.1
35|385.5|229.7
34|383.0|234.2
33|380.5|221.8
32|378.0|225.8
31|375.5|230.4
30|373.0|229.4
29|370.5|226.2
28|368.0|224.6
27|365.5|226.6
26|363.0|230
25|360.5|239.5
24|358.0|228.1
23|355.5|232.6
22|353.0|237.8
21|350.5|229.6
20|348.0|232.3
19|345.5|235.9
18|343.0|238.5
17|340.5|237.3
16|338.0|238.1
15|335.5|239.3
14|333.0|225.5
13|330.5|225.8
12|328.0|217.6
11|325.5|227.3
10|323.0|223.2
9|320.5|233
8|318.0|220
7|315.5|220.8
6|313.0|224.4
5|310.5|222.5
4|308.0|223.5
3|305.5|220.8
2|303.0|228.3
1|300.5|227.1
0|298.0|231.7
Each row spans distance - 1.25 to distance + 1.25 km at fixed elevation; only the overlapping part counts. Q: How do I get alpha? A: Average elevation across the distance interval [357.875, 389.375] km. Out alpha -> 229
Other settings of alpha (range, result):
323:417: 232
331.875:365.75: 234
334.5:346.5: 238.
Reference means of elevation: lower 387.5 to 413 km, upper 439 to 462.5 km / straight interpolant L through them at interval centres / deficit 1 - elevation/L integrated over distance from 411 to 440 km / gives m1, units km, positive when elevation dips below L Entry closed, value 2.5 km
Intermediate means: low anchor 235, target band 226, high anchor 261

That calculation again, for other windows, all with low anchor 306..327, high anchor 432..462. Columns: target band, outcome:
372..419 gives 1.78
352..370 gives 0.23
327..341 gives -0.15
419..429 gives 1.02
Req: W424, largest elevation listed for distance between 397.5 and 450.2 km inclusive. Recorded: 268.7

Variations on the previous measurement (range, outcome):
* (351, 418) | 241.8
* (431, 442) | 227.8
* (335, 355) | 239.3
